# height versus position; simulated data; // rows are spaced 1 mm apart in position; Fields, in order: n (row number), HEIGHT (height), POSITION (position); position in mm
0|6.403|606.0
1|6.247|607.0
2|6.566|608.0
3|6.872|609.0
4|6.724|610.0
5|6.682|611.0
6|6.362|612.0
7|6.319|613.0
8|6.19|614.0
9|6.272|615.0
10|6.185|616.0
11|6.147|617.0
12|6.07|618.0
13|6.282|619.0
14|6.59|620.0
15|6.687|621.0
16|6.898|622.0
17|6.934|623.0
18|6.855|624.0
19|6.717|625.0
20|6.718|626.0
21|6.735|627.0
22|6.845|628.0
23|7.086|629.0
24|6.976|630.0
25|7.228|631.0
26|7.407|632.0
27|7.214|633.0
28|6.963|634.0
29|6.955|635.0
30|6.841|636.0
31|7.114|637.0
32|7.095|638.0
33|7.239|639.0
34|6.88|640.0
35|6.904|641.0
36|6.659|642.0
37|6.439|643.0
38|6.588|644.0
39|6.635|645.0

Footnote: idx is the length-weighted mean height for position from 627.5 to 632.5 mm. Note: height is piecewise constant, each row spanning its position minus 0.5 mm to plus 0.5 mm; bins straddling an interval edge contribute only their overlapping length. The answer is 7.11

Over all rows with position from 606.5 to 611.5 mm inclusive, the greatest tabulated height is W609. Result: 6.872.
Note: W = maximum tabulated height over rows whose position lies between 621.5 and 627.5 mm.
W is 6.934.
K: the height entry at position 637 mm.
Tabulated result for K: 7.114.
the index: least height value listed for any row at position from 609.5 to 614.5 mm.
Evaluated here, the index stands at 6.19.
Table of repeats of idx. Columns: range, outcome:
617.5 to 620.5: 6.31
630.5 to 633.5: 7.28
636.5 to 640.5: 7.08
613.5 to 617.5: 6.2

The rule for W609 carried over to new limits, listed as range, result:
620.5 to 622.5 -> 6.898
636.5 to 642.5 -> 7.239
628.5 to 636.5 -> 7.407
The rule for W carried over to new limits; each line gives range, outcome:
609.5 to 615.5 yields 6.724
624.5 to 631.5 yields 7.228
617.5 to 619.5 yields 6.282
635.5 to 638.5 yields 7.114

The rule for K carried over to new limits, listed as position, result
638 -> 7.095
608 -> 6.566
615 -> 6.272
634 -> 6.963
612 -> 6.362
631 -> 7.228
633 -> 7.214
